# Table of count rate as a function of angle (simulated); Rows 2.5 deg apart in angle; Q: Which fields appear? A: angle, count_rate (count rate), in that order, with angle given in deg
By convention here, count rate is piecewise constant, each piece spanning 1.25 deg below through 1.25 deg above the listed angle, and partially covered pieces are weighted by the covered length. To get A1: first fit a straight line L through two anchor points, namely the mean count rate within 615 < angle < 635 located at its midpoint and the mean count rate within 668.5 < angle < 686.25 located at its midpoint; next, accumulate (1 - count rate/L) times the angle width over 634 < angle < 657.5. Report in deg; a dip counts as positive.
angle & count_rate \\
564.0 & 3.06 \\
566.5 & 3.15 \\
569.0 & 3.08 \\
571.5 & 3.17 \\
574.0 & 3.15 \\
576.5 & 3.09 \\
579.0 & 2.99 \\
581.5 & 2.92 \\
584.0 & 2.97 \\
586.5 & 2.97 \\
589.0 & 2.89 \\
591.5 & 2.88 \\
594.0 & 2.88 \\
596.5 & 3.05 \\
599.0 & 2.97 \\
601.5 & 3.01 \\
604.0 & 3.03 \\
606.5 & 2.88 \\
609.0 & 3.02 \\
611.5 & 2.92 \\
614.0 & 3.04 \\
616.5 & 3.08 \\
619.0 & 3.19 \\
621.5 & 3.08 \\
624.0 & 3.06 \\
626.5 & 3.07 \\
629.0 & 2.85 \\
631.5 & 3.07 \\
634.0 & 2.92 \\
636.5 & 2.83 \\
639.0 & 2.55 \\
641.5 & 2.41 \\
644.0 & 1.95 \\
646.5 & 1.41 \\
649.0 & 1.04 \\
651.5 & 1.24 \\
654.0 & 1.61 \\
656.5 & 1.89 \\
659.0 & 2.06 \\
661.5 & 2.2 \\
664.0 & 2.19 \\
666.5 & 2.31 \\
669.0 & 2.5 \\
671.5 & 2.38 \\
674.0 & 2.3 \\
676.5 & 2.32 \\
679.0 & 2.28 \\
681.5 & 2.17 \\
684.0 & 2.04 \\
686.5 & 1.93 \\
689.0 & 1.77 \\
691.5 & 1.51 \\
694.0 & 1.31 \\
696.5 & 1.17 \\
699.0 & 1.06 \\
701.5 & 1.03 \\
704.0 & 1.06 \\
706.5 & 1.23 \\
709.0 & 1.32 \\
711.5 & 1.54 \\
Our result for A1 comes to 7.0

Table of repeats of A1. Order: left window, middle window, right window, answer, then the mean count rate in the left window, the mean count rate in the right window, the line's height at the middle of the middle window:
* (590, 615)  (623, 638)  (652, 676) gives -2.14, 2.97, 2.14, 2.59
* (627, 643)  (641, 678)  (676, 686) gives 6.79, 2.77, 2.17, 2.45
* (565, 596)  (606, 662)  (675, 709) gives -3.11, 3.01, 1.6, 2.34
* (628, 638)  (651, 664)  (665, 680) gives 3.47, 2.91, 2.35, 2.56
